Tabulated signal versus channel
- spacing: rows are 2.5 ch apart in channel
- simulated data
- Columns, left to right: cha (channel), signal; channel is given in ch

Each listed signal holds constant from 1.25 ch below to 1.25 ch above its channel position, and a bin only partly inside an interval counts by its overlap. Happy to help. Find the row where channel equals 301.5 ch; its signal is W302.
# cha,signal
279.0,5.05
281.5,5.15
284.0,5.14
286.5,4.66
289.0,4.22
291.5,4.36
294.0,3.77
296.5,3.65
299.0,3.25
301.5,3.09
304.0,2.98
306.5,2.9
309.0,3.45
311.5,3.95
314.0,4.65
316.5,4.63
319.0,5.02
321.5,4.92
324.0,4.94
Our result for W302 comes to 3.09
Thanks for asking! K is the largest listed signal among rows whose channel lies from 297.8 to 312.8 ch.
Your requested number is 3.95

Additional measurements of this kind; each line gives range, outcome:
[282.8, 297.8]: 5.14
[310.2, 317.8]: 4.65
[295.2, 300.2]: 3.65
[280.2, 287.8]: 5.15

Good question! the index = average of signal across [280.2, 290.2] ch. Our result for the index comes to 4.8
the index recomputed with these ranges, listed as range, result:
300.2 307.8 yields 2.99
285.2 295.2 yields 4.26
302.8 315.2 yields 3.58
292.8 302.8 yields 3.44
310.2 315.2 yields 4.29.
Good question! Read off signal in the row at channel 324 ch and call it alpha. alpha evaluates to 4.94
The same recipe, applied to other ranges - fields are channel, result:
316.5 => 4.63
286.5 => 4.66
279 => 5.05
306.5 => 2.9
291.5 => 4.36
